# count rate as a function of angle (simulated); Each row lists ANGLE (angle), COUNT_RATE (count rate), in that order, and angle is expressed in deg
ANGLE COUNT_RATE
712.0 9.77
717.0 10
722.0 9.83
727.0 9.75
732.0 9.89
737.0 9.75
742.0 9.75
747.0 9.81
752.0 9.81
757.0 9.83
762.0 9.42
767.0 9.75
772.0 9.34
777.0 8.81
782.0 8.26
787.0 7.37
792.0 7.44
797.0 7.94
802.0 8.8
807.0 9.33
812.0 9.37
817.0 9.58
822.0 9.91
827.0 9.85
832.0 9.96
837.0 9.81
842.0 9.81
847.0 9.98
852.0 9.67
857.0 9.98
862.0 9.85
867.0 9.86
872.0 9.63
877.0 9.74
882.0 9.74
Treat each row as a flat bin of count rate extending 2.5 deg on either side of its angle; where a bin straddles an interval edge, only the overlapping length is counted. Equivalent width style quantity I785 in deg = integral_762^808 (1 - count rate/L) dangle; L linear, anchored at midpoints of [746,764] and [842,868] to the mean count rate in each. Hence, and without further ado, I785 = 5.6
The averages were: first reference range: 9.72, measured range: 8.58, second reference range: 9.86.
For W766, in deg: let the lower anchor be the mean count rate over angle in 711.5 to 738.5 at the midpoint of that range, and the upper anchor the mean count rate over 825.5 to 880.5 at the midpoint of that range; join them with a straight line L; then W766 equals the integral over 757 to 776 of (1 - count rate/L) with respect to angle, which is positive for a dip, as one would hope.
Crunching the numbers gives 0.67 deg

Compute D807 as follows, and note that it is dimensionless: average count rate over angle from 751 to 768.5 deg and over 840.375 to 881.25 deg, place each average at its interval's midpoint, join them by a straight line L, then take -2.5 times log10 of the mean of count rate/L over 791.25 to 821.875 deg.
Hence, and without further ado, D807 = 0.10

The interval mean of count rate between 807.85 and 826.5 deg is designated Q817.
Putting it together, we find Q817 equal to 9.62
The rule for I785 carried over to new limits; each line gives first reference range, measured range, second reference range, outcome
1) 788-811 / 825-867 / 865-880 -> -2.8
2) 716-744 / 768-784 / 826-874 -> 1.5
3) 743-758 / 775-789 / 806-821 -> 2.2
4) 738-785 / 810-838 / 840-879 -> -0.2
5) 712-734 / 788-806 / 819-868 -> 3.2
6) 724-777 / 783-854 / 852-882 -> 4.1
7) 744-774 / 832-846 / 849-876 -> -0.1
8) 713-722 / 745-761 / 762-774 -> -0.2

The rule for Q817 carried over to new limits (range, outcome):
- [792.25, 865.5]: 9.5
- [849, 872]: 9.82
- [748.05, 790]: 9.08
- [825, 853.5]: 9.85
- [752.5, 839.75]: 9.12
